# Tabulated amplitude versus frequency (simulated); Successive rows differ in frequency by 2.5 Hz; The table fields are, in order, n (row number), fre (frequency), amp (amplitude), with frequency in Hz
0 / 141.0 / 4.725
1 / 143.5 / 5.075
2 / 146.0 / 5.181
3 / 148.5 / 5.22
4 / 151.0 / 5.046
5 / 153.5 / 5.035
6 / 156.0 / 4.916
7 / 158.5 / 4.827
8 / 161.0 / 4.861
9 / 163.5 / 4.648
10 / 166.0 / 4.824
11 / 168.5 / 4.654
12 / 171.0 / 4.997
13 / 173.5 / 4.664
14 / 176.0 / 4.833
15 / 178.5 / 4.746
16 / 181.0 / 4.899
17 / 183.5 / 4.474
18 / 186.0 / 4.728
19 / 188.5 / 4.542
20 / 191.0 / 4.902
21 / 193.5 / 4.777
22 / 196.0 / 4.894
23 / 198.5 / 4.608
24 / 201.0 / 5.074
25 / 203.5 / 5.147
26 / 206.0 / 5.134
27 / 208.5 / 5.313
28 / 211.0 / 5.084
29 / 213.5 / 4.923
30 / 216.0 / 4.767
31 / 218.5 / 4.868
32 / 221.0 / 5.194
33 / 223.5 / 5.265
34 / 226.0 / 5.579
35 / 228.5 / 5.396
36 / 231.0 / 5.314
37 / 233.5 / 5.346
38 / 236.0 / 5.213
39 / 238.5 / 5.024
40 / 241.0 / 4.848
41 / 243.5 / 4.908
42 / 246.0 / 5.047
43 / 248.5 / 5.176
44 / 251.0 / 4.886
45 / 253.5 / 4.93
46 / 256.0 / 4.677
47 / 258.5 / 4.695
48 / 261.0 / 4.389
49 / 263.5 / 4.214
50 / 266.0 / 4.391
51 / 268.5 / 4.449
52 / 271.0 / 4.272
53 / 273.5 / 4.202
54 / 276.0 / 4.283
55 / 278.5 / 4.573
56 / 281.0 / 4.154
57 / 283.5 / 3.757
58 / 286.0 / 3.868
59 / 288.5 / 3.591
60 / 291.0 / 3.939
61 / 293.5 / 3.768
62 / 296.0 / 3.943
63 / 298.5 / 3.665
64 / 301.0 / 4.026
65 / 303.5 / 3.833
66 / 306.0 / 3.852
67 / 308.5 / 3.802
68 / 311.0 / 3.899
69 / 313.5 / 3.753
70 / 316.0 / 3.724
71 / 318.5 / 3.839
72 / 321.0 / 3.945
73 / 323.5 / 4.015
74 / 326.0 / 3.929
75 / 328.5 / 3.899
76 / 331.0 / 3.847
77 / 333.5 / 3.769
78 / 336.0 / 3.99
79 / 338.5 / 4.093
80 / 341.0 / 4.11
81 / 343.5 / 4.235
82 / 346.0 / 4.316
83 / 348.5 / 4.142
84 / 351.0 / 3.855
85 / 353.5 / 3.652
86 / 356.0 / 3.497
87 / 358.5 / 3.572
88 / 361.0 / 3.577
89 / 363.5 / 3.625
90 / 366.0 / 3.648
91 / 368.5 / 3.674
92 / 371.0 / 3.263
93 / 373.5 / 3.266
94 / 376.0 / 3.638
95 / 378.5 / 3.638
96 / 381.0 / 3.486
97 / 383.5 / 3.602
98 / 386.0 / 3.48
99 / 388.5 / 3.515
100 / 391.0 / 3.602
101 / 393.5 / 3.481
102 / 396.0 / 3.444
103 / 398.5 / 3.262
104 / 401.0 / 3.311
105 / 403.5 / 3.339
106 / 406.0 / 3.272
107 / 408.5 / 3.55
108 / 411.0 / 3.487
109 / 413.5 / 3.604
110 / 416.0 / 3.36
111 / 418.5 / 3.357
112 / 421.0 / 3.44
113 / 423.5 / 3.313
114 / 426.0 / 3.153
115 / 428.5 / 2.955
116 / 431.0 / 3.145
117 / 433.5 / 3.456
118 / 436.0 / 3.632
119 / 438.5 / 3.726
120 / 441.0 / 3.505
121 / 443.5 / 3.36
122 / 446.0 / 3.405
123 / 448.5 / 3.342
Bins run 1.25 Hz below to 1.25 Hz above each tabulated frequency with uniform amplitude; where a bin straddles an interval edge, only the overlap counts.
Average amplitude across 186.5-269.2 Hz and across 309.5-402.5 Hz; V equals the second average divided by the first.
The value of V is 0.75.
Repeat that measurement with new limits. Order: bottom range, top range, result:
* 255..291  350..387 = 0.84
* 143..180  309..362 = 0.79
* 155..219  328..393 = 0.77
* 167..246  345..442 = 0.71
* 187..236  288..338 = 0.76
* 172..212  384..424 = 0.71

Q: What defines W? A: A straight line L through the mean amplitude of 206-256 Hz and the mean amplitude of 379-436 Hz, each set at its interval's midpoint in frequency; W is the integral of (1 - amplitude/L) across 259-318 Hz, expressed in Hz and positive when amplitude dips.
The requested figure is 6.8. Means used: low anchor 5.1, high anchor 3.4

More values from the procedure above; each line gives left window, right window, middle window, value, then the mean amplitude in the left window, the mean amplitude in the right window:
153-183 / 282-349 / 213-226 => -1.65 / 4.81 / 3.91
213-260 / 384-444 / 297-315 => 2.35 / 5.05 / 3.41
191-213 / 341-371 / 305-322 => 1.21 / 5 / 3.79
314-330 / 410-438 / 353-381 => 0.84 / 3.88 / 3.36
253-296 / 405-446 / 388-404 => 0.61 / 4.22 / 3.4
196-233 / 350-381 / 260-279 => 0.90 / 5.12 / 3.57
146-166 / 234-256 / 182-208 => 0.65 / 4.94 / 5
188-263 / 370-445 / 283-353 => 4.64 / 4.99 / 3.42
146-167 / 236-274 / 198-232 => -2.35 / 4.94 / 4.7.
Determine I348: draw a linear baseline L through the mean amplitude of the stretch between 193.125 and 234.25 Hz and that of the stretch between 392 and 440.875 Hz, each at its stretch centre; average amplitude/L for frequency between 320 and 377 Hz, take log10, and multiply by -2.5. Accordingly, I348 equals 0.044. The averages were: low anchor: 5.1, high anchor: 3.39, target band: 3.81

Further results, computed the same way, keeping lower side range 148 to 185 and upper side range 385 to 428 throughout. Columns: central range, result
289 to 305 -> 0.06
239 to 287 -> -0.06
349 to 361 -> 0.01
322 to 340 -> -0.02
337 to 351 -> -0.10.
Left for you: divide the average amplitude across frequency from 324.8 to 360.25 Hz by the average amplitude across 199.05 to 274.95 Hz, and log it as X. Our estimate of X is 0.80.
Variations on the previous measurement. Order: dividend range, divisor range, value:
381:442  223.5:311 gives 0.76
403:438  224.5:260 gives 0.66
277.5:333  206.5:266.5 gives 0.78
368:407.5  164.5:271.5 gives 0.71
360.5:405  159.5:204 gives 0.73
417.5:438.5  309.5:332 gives 0.86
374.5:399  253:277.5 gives 0.79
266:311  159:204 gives 0.84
